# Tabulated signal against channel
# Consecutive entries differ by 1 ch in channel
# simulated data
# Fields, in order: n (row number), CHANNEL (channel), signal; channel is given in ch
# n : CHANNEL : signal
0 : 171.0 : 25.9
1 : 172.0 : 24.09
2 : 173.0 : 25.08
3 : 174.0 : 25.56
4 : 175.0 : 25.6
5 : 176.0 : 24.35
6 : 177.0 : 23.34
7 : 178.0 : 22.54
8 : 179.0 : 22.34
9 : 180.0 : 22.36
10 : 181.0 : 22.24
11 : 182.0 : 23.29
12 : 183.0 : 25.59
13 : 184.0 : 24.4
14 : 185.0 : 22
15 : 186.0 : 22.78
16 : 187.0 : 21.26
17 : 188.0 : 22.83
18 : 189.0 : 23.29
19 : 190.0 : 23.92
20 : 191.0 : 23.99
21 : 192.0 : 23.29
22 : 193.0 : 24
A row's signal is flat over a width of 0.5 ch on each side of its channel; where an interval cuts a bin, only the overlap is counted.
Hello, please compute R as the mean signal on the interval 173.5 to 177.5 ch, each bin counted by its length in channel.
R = 24.7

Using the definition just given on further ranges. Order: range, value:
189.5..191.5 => 24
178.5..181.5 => 22.3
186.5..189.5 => 22.5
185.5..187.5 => 22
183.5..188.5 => 22.7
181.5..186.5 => 23.6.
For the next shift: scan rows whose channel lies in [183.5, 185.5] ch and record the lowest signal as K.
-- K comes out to 22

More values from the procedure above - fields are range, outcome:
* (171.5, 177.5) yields 23.34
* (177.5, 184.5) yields 22.24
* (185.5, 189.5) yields 21.26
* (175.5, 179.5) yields 22.34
